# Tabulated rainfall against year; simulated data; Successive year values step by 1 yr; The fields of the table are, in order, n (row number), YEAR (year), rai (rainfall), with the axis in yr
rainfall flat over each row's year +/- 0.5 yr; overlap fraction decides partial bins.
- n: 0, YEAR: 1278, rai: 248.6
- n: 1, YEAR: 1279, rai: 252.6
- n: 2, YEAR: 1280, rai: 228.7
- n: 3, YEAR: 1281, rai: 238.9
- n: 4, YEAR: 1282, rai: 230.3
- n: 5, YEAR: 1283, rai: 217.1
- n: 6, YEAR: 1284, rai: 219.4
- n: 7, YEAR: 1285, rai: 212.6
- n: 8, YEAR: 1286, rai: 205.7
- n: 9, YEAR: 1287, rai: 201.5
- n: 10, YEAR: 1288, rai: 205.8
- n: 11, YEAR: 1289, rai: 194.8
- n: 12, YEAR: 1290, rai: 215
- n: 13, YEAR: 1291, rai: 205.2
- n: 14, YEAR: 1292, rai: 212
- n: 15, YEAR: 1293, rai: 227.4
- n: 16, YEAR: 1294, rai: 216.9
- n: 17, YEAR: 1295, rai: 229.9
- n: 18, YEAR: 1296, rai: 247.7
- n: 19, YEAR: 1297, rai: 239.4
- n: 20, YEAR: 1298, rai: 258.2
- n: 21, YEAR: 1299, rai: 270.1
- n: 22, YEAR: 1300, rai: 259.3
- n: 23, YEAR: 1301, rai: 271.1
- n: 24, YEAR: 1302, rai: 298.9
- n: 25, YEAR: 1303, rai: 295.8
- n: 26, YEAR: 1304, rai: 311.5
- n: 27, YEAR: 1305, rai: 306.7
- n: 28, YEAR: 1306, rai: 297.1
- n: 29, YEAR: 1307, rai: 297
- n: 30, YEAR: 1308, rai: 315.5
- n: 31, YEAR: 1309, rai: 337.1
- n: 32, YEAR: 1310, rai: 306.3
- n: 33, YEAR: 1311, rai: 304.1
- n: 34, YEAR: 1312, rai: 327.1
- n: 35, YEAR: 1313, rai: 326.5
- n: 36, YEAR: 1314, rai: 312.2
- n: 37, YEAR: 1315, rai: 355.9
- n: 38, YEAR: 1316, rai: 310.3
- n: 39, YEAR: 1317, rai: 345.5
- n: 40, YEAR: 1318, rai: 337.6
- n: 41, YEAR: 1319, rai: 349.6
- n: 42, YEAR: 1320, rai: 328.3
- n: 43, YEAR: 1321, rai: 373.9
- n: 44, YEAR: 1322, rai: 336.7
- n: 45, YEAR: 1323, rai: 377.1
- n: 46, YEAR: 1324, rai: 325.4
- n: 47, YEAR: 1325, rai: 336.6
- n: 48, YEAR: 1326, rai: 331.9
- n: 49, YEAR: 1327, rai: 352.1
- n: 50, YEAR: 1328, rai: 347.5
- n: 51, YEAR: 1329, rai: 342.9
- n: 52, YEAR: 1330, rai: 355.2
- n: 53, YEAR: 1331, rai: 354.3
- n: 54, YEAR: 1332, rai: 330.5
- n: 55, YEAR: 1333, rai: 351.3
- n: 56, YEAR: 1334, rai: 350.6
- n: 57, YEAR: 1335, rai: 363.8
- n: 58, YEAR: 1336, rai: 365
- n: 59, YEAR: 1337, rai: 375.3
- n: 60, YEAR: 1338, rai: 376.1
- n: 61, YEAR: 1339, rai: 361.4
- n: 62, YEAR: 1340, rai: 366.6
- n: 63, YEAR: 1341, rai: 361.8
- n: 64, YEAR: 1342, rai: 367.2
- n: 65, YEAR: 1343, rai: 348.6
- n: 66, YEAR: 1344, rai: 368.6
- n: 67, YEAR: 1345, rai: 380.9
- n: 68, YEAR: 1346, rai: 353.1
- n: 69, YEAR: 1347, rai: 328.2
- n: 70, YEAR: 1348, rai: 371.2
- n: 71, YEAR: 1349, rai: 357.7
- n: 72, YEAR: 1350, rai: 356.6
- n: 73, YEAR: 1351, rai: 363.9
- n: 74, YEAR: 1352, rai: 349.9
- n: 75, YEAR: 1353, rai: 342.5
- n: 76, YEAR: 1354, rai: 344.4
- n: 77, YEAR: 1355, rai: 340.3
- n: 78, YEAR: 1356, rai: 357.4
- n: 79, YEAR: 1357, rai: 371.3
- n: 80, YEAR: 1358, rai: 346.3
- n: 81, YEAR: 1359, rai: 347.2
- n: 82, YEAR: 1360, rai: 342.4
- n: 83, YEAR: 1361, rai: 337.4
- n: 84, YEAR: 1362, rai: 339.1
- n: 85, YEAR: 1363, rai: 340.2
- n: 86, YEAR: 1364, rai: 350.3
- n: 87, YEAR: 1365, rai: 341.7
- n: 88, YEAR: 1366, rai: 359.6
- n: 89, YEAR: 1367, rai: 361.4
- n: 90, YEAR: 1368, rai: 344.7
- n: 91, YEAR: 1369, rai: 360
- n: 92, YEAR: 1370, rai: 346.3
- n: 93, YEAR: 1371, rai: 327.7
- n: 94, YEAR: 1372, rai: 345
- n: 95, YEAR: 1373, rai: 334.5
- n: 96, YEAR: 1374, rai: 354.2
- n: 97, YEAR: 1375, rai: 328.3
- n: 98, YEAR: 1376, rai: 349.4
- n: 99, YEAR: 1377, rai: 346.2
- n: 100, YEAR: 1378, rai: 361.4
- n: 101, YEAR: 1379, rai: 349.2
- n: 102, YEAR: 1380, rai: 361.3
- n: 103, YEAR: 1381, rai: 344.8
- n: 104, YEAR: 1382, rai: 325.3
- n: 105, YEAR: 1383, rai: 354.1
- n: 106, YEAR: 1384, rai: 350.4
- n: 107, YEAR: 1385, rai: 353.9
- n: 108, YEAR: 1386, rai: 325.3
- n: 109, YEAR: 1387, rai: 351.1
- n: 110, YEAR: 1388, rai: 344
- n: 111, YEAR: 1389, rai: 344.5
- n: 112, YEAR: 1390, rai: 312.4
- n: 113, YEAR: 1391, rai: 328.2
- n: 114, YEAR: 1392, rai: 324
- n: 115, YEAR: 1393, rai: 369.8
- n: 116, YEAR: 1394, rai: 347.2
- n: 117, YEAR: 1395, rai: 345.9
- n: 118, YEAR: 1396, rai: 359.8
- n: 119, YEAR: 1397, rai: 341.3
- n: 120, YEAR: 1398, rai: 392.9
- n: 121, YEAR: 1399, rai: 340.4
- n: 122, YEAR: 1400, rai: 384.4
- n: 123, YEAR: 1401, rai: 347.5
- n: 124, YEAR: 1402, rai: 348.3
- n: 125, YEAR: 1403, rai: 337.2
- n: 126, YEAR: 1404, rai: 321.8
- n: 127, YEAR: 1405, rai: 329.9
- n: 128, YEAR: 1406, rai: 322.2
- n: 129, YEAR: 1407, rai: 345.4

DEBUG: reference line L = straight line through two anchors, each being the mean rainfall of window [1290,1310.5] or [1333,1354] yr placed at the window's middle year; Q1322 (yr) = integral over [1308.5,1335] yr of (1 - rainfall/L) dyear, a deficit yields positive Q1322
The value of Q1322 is -2.2 yr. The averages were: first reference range 269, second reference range 360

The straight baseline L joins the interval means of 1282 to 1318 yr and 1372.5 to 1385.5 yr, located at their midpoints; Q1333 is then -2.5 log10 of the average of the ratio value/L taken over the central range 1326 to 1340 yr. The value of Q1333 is -0.18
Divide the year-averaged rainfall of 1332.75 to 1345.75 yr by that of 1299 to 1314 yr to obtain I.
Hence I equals 1.20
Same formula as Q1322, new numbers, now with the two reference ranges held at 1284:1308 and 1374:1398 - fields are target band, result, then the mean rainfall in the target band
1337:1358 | -3.8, 358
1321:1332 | -2.6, 347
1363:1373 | -0.7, 347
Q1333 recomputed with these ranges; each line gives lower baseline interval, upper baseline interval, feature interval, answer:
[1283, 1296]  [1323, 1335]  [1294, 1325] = -0.10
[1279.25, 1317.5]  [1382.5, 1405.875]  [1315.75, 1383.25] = -0.14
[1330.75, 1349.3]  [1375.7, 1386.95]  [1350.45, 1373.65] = 0.02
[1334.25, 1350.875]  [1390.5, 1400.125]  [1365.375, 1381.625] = 0.03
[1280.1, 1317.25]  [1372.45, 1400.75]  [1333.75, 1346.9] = -0.20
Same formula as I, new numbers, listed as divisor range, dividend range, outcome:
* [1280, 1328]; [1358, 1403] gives 1.23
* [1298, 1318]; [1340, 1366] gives 1.15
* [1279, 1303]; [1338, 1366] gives 1.52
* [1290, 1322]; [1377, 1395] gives 1.18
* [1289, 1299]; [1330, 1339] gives 1.57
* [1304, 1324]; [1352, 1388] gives 1.06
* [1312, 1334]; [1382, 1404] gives 1.01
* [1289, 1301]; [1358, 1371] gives 1.48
